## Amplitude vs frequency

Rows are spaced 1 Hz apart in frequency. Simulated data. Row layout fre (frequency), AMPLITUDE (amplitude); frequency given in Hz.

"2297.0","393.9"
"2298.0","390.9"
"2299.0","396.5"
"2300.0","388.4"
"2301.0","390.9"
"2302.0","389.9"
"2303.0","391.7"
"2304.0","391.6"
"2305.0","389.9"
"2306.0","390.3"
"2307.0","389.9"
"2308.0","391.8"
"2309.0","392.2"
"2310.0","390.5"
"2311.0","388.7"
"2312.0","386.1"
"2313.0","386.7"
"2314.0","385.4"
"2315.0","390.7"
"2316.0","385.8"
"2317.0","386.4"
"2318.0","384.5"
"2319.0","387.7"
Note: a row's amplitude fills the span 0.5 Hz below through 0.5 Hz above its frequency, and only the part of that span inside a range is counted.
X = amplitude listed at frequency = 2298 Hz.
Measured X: 390.9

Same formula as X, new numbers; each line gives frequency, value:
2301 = 390.9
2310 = 390.5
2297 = 393.9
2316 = 385.8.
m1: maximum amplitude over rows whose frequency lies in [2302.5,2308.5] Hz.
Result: 391.8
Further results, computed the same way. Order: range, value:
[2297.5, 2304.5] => 396.5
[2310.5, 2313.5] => 388.7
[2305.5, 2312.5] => 392.2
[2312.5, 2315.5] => 390.7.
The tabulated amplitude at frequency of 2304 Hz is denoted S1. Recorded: 391.6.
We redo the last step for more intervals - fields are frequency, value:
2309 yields 392.2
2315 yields 390.7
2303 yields 391.7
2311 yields 388.7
